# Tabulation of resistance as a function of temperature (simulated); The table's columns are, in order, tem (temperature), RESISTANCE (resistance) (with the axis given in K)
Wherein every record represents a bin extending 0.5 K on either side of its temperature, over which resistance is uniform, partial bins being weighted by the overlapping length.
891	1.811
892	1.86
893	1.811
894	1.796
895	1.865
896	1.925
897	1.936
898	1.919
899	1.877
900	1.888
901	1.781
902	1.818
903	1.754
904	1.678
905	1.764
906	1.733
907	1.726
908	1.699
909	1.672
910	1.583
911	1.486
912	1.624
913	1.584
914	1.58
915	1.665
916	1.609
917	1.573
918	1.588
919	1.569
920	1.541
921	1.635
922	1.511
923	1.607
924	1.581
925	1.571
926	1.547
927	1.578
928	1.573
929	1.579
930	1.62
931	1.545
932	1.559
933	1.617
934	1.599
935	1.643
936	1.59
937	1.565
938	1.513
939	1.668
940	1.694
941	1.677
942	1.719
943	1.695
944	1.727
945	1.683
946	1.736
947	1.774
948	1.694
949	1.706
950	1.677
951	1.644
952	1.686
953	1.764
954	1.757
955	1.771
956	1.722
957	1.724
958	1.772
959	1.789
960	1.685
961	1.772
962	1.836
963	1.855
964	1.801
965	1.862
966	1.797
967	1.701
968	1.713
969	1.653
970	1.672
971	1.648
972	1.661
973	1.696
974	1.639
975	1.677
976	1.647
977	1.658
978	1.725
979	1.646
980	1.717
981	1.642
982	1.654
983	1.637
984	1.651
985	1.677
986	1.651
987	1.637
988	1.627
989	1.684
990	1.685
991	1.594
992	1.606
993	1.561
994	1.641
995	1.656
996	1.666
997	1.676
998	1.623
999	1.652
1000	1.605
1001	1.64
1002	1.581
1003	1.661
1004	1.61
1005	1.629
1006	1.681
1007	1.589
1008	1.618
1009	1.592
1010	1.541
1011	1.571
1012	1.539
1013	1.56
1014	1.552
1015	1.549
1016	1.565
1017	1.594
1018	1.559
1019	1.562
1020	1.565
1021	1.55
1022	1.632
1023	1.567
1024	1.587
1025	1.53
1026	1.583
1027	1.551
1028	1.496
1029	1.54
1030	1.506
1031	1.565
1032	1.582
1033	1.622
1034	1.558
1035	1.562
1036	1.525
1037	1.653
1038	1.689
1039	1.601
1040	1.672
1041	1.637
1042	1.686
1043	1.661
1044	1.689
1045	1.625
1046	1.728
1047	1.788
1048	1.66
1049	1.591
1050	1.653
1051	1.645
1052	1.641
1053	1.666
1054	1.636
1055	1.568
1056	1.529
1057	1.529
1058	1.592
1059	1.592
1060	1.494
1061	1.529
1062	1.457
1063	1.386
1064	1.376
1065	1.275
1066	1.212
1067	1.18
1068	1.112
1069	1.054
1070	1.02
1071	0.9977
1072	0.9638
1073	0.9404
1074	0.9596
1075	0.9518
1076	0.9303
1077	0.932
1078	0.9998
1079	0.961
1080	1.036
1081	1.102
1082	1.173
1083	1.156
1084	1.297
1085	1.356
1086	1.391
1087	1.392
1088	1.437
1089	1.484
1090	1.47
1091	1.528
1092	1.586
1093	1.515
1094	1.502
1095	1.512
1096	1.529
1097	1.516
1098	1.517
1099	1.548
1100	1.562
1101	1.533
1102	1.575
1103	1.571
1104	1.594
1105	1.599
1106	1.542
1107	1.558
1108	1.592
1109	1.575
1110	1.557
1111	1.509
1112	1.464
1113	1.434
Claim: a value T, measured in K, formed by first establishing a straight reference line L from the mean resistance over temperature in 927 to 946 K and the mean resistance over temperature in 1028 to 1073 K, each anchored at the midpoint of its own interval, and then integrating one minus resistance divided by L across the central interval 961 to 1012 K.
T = -3.0 K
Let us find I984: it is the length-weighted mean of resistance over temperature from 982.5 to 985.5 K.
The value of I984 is 1.66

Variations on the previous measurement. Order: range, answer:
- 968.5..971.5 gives 1.66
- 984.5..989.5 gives 1.66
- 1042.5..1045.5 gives 1.66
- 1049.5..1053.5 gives 1.65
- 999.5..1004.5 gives 1.62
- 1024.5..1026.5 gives 1.56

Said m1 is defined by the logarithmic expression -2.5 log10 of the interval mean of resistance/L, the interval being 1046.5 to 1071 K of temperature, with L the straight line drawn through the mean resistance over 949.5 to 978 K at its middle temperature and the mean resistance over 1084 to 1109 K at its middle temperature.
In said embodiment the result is 0.085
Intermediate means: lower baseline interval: 1.72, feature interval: 1.46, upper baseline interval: 1.51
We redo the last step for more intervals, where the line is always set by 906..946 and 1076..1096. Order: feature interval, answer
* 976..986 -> -0.11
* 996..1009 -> -0.12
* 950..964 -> -0.13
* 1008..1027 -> -0.10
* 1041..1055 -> -0.20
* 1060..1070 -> 0.05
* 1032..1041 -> -0.15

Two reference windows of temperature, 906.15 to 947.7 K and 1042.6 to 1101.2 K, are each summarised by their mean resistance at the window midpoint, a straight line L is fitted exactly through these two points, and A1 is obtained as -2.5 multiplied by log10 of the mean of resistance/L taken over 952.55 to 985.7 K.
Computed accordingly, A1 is -0.110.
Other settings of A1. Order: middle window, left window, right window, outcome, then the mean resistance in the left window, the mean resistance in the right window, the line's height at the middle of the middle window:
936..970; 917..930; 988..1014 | -0.08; 1.58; 1.62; 1.59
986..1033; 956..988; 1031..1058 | 0.05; 1.71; 1.63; 1.67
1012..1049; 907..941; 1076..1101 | -0.12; 1.6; 1.35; 1.44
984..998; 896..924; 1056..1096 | -0.11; 1.68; 1.27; 1.48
